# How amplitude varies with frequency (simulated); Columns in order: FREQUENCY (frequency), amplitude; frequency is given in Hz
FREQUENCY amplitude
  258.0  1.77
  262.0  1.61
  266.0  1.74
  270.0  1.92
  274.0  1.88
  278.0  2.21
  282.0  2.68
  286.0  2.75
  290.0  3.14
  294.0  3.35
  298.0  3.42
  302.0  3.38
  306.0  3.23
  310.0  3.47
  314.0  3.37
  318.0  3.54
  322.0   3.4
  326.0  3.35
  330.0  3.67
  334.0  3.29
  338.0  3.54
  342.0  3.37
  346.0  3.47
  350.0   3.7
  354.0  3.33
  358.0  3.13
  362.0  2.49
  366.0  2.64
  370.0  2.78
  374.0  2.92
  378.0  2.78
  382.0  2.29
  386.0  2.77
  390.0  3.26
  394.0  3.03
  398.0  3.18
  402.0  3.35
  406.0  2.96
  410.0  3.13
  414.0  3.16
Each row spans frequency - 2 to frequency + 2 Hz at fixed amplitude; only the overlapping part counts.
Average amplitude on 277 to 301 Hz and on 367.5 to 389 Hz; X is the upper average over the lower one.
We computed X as 0.9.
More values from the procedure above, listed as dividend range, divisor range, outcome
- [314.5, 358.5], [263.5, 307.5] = 1.28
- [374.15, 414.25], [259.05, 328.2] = 1.05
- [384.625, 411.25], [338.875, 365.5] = 0.96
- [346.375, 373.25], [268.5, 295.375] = 1.19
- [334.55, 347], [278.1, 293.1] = 1.22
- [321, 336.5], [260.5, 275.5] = 1.92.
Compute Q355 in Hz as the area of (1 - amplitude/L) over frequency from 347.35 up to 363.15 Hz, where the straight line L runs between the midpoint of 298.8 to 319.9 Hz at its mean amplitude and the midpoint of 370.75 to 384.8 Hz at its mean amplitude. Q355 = -1.6 Hz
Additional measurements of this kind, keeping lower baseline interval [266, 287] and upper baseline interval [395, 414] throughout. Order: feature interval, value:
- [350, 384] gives 0.21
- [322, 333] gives -3.76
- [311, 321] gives -3.79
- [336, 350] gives -4.11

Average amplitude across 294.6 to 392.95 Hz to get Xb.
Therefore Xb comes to 3.19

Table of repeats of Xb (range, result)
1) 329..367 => 3.27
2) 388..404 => 3.2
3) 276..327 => 3.17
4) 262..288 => 2.15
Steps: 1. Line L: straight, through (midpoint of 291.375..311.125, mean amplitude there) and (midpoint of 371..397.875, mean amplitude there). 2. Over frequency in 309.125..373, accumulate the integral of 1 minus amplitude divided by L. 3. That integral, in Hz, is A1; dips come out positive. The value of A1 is -3.05 Hz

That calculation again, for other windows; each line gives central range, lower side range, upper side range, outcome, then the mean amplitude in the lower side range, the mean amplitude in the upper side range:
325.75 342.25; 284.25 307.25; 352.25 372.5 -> -2.43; 3.22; 2.87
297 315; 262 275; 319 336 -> -3.42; 1.81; 3.43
